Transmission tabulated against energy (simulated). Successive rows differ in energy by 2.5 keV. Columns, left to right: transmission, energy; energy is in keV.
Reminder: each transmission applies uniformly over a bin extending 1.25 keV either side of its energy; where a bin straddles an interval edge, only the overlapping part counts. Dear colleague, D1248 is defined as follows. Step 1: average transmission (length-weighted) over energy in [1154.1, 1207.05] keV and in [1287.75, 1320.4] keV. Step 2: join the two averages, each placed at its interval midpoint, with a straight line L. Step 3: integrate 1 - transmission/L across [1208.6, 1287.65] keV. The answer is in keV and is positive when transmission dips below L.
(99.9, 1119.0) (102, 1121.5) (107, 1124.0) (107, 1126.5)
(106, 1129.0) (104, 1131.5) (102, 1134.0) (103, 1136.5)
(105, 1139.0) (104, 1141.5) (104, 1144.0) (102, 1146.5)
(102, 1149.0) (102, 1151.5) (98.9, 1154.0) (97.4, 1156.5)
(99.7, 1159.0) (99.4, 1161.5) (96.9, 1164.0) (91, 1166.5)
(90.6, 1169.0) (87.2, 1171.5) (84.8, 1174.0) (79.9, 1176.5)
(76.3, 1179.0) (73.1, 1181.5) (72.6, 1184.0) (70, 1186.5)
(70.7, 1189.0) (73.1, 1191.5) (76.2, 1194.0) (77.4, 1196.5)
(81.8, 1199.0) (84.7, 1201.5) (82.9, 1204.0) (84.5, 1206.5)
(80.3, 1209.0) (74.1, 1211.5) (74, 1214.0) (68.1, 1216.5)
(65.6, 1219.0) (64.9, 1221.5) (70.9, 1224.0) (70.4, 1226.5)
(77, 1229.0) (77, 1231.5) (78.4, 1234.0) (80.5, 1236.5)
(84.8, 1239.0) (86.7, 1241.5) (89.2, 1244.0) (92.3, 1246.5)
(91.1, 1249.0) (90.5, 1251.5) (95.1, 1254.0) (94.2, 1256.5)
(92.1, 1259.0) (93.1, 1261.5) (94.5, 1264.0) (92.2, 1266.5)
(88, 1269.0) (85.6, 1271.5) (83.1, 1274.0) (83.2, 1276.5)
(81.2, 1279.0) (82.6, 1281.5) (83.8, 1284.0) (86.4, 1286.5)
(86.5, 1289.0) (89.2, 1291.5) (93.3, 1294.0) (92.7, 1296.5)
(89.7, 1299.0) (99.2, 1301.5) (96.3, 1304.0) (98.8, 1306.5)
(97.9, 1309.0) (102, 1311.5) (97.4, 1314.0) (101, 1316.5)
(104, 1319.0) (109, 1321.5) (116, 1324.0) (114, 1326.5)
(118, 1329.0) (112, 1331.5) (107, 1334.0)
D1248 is 6.7 keV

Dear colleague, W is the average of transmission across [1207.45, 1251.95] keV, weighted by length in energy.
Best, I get 78.5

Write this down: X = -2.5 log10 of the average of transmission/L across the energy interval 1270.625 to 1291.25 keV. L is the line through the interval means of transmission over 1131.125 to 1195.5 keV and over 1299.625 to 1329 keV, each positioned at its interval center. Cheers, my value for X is 0.19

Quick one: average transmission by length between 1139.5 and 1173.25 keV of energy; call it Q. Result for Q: 98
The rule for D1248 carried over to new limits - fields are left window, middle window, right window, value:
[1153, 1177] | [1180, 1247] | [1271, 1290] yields 9.1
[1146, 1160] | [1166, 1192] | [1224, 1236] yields 3.7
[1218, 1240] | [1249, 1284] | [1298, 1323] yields -1.2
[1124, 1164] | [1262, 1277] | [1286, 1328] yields 1.7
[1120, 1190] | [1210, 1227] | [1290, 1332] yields 4.8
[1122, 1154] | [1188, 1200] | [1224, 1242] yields 1.7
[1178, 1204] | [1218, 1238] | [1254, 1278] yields 2.3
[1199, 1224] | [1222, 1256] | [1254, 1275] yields 0.2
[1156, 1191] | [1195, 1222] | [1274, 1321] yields 3.2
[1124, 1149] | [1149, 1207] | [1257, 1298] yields 8.4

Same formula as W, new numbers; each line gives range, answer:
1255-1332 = 95.2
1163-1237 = 77.7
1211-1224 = 69.2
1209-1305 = 84.6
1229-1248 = 83.8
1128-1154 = 103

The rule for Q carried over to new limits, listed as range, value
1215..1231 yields 69.9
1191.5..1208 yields 80.6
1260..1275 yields 89.6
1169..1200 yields 77.4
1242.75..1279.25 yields 89.9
